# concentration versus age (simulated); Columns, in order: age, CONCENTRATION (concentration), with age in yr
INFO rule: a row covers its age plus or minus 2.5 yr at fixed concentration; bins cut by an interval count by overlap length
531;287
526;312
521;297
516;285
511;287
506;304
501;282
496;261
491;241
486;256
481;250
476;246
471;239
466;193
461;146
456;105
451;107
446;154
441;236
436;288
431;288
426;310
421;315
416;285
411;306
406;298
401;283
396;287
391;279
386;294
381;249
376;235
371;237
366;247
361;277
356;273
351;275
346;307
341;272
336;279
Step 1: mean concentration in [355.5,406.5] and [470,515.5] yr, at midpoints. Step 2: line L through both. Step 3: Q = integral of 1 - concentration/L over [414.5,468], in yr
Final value 9.3 yr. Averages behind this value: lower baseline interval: 268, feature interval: 220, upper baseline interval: 265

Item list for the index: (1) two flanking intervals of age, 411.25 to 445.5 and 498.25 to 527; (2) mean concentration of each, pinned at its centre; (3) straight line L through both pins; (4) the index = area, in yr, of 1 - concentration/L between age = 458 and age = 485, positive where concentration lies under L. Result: 6.8 yr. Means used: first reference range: 280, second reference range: 293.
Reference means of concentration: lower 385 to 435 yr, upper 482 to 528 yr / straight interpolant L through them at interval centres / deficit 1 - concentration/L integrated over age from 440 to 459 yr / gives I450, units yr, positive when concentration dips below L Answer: 9.5 yr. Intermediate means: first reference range 294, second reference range 279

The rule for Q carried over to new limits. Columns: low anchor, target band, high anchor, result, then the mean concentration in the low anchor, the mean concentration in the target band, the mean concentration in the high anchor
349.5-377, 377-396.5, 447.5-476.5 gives -3.1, 258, 273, 167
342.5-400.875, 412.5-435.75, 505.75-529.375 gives -1.6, 270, 299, 296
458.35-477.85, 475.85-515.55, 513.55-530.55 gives -2.7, 204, 268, 297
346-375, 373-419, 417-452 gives -4.0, 264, 279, 250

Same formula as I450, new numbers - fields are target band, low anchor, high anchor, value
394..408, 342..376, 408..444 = -0.4 yr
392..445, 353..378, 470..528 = -4.9 yr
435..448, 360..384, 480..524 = 2.0 yr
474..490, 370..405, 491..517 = 1.6 yr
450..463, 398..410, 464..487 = 6.8 yr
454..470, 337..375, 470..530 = 6.7 yr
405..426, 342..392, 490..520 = -2.4 yr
